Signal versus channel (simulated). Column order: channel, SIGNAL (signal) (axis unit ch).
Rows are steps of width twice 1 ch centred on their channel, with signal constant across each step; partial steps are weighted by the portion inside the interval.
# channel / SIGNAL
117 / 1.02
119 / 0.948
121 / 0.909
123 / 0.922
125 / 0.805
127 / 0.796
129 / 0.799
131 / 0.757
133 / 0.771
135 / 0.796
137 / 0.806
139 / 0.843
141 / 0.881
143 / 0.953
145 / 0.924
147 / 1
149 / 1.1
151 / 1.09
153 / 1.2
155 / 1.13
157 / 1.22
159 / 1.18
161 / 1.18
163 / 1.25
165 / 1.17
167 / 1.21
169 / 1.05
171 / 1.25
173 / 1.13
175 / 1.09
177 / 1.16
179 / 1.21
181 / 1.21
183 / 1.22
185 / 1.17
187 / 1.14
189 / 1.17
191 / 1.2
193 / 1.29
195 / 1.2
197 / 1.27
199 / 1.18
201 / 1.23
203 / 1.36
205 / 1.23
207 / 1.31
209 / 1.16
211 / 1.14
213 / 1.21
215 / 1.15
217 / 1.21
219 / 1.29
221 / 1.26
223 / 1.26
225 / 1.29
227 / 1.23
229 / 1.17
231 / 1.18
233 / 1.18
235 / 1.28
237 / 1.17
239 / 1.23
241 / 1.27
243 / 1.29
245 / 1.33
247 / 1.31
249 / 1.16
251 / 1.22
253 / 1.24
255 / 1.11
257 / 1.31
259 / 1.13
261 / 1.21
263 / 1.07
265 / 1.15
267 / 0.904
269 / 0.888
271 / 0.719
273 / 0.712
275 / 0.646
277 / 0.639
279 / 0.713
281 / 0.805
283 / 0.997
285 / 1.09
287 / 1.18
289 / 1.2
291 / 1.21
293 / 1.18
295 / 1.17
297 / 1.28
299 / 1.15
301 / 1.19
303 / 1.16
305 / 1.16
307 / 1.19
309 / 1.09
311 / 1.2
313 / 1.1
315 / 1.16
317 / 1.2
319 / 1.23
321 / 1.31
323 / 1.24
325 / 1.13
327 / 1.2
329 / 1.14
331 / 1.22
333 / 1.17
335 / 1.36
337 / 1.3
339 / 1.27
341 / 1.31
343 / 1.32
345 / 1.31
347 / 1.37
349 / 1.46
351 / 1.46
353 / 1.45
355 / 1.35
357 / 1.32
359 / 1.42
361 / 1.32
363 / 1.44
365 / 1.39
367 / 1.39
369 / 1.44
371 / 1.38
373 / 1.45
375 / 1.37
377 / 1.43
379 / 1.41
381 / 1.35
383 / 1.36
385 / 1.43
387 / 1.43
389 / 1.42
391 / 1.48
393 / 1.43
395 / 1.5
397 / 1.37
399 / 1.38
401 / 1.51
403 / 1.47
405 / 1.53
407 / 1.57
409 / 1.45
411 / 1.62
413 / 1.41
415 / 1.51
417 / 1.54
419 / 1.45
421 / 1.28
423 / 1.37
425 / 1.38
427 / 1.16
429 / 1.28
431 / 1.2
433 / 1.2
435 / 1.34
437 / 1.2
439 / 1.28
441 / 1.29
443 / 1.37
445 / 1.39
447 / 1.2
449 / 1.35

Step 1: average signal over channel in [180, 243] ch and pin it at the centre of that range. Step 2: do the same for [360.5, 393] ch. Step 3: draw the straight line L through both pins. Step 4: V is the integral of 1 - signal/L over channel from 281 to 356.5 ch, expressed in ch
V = 6.69 ch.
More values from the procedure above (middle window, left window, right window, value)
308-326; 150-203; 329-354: 1.67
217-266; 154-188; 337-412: 1.35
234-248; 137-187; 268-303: -3.17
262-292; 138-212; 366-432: 8.15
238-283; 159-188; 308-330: 5.03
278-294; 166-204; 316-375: 2.88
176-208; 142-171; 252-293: -4.03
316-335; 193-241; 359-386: 1.89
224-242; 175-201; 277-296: -1.55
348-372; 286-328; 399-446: -2.35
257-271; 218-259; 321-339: 2.06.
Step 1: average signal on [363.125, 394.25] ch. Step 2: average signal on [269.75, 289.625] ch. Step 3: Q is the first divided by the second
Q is 1.63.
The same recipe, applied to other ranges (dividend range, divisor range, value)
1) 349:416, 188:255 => 1.16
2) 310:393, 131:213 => 1.18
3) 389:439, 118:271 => 1.24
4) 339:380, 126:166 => 1.40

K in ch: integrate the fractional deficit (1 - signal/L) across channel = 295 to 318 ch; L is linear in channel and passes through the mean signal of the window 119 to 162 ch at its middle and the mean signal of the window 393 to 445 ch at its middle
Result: 0.8 ch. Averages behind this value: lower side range 0.955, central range 1.17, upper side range 1.39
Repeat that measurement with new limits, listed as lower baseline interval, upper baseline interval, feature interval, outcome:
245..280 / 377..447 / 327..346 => -1.0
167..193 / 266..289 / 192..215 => -2.8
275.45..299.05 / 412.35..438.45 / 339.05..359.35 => -3.5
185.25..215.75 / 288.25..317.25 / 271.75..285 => 4.6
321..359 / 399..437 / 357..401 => -1.9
